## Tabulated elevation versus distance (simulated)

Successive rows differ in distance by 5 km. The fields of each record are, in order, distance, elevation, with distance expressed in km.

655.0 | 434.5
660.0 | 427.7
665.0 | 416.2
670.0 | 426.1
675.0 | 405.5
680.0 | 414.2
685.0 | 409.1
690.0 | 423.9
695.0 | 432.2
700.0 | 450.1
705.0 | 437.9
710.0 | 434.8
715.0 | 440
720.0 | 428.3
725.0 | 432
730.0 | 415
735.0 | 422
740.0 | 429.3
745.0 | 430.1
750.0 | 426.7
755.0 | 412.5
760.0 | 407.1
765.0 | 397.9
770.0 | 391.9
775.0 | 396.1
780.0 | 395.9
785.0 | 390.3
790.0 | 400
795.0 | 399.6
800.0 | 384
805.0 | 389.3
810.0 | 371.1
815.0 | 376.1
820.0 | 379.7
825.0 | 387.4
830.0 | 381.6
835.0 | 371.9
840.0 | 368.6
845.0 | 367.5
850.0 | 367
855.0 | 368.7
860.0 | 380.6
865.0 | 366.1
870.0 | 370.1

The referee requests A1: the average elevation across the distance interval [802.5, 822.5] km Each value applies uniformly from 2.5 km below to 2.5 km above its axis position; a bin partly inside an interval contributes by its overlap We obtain 379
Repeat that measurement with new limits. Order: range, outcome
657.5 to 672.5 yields 423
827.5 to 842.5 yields 374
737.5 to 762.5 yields 421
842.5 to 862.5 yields 371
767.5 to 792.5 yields 395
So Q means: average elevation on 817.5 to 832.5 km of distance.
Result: 383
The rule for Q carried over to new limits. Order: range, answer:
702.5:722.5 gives 435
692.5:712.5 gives 439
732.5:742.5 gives 426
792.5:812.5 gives 386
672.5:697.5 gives 417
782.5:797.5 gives 397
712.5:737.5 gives 427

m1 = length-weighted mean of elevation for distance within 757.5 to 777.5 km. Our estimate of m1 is 398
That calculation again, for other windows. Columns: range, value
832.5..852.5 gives 369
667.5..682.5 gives 415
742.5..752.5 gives 428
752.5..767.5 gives 406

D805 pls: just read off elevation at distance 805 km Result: 389.3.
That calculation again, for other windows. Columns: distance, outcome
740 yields 429.3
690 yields 423.9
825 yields 387.4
